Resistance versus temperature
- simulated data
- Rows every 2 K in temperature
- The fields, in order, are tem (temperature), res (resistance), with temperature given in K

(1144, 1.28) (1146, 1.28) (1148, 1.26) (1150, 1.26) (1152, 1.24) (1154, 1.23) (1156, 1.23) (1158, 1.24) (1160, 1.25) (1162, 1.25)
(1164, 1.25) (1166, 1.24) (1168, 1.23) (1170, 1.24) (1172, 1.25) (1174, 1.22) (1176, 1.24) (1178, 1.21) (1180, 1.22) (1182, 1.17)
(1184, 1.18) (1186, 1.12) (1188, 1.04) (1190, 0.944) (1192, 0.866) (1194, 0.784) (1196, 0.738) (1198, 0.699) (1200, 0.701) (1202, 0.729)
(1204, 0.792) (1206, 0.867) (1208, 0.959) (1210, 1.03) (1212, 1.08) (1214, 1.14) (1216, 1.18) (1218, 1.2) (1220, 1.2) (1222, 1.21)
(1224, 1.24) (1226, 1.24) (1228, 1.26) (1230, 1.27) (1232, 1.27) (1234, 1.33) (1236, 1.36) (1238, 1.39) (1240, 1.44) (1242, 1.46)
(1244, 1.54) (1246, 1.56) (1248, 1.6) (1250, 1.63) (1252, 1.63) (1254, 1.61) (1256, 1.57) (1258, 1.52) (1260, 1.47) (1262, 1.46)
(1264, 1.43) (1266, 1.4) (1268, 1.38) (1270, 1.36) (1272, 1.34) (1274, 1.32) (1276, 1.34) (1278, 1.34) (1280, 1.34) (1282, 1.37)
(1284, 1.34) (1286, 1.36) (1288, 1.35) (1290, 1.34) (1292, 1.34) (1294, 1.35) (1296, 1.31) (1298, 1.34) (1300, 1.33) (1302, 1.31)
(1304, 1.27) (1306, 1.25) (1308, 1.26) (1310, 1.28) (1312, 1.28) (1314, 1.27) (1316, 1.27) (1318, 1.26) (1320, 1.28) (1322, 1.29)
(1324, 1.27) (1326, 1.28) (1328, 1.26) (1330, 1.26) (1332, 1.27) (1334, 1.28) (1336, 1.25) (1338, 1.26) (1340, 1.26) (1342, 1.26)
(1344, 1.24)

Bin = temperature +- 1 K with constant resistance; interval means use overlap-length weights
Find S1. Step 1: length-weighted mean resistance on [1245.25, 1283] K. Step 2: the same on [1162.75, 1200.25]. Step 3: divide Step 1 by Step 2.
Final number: 1.35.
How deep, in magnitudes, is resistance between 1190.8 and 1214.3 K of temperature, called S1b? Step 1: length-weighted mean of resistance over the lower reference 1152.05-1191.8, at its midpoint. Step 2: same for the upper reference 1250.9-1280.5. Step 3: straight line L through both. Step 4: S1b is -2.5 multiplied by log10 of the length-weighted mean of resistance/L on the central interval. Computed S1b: 0.43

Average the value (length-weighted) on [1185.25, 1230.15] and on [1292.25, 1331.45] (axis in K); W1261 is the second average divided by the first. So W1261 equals 1.3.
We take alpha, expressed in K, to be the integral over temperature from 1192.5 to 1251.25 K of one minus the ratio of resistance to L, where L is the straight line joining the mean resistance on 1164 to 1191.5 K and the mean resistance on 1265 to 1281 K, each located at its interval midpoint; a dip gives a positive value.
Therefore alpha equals 4.4 K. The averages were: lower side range 1.17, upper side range 1.35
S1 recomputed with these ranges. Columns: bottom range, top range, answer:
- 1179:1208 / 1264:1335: 1.43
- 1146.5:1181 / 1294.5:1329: 1.04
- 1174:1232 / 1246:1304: 1.34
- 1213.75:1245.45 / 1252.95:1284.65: 1.08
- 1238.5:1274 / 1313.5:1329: 0.86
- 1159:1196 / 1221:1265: 1.26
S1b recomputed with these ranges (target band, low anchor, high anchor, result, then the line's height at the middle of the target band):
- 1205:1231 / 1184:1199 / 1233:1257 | 0.058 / 1.2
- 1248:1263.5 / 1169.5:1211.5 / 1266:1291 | -0.230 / 1.26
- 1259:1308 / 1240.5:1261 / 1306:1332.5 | 0.054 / 1.42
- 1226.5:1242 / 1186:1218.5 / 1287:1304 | -0.248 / 1.06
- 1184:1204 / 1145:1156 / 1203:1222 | 0.285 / 1.12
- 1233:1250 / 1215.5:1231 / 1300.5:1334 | -0.188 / 1.24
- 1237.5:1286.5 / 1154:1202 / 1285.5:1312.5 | -0.166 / 1.25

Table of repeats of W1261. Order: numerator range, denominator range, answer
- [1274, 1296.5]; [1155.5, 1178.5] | 1.08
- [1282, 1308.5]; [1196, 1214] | 1.53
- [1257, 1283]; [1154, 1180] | 1.12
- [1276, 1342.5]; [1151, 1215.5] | 1.21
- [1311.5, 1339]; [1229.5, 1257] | 0.86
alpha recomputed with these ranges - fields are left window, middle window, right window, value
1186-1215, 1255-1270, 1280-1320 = -3.96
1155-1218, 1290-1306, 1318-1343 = -1.24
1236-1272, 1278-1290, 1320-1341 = 0.45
